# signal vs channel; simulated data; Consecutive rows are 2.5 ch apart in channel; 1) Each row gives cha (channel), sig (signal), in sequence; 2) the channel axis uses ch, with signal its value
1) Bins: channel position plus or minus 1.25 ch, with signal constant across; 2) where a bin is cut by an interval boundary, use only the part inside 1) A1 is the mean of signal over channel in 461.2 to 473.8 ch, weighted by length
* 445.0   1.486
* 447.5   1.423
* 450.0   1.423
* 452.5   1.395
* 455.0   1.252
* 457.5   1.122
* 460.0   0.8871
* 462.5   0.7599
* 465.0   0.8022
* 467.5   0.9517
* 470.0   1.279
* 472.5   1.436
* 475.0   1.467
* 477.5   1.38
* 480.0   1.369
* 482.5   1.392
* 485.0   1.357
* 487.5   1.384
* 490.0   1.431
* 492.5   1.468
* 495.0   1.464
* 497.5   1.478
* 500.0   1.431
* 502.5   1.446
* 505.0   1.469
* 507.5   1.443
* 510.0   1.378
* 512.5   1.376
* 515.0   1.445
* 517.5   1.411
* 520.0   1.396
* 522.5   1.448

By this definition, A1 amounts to 1.05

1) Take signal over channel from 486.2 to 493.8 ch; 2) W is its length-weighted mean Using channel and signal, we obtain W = 1.43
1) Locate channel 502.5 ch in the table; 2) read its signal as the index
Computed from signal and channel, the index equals 1.446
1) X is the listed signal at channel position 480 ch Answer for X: 1.369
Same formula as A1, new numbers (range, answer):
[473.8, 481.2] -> 1.41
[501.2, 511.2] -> 1.43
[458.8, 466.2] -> 0.816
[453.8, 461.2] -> 1.09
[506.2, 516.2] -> 1.41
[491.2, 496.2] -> 1.47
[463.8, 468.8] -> 0.882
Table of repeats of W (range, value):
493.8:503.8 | 1.45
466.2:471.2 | 1.11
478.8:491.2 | 1.39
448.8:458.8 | 1.3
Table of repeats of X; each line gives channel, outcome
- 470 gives 1.279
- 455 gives 1.252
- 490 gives 1.431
